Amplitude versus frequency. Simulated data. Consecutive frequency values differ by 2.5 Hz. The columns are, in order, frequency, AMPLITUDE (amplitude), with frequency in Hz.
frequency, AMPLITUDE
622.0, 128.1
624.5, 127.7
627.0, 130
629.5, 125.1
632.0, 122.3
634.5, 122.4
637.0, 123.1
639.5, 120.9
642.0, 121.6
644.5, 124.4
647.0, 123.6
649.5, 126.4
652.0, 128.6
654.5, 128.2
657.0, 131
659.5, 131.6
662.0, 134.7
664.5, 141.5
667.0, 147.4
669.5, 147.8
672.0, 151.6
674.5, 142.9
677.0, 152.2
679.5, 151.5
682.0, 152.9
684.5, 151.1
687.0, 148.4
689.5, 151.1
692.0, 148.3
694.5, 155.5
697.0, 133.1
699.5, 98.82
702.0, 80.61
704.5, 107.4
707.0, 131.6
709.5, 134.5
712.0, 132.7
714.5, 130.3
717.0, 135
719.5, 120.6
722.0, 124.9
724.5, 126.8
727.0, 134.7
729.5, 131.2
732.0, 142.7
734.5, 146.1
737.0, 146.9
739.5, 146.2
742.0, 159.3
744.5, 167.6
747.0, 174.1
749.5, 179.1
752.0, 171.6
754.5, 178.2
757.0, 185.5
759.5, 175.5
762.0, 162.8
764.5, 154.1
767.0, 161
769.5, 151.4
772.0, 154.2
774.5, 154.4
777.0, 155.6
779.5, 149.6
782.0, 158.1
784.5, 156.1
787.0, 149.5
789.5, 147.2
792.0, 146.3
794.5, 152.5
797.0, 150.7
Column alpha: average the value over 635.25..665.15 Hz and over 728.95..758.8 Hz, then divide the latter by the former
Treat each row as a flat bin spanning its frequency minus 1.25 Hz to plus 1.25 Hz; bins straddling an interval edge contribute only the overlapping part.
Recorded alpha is 1.3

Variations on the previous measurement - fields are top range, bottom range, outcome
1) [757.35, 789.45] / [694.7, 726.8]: 1.28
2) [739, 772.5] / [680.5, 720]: 1.26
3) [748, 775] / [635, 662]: 1.32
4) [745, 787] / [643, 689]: 1.17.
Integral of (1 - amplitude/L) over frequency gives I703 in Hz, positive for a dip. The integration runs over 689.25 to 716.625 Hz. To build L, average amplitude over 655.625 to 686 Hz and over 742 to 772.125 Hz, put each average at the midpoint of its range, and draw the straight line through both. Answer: 4.7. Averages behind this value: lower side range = 145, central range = 127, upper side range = 168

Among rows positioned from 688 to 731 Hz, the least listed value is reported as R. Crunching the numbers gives 80.61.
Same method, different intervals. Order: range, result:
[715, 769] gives 120.6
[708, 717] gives 130.3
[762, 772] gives 151.4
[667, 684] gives 142.9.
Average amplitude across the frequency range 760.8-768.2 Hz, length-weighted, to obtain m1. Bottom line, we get 159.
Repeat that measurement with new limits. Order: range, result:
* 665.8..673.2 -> 149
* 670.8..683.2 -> 150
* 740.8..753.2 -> 170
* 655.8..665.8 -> 135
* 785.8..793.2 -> 148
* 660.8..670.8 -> 143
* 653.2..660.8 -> 130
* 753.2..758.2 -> 182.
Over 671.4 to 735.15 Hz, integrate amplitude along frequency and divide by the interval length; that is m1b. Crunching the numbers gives 135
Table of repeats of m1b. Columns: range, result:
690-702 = 129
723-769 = 158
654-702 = 141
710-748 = 141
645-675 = 136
